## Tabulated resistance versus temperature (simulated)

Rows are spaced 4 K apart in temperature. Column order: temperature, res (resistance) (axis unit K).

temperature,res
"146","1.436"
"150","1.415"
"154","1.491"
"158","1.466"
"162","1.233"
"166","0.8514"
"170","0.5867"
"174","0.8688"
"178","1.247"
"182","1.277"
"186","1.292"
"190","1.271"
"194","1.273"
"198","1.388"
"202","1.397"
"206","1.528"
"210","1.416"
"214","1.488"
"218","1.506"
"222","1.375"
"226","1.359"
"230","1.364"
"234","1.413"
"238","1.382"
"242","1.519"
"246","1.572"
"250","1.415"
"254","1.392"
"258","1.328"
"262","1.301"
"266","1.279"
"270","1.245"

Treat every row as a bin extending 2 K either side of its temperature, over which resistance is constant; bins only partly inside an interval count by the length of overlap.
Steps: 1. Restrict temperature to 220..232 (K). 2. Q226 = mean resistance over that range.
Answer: 1.37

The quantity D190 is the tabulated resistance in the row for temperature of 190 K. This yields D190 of 1.271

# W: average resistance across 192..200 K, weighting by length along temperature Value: 1.33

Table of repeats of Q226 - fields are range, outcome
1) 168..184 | 0.995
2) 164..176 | 0.769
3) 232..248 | 1.47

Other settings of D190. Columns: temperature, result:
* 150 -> 1.415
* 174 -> 0.8688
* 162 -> 1.233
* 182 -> 1.277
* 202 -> 1.397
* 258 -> 1.328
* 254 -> 1.392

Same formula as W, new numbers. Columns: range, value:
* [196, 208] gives 1.44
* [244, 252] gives 1.49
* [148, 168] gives 1.29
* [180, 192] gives 1.28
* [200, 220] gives 1.47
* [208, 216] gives 1.45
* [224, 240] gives 1.38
